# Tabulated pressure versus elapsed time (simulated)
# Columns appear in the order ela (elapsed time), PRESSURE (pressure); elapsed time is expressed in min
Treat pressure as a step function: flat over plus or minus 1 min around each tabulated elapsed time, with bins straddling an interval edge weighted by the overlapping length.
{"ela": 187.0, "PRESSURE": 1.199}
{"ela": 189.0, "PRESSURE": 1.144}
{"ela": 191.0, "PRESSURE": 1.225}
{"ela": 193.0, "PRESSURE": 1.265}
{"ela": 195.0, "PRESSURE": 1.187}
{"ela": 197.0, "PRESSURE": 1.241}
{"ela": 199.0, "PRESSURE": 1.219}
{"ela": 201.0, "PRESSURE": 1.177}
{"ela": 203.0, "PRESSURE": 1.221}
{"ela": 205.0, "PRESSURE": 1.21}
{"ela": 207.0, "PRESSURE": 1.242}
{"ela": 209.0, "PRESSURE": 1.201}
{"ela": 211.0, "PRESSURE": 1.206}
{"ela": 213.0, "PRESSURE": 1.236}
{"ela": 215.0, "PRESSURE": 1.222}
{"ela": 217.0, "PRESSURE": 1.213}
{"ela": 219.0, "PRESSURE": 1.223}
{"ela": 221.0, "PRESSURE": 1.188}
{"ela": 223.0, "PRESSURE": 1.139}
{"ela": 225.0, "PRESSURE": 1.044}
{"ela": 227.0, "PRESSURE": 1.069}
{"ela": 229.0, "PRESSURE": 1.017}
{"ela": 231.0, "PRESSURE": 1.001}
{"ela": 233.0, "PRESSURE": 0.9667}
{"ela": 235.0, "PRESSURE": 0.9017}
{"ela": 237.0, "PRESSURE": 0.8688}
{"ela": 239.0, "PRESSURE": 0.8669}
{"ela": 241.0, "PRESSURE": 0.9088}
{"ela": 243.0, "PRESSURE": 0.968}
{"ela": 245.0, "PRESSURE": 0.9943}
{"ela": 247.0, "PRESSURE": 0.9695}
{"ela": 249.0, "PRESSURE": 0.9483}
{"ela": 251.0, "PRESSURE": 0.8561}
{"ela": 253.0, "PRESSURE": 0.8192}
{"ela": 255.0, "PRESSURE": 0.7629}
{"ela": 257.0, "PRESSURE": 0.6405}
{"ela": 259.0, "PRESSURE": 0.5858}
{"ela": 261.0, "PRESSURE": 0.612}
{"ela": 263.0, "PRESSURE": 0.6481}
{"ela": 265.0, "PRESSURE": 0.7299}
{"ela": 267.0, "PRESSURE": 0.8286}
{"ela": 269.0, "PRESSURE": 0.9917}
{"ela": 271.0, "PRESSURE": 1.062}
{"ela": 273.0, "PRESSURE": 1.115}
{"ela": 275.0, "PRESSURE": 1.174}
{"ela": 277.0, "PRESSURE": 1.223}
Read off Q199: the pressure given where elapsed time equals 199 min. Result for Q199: 1.219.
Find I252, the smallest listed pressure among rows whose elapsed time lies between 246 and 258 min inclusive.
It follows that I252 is 0.6405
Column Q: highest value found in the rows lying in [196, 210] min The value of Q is 1.242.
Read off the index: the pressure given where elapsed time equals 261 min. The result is 0.612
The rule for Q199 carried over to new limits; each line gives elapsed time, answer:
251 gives 0.8561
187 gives 1.199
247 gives 0.9695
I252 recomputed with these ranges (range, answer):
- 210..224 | 1.139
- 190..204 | 1.177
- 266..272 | 0.8286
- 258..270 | 0.5858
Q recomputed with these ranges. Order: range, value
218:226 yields 1.223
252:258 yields 0.8192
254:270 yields 0.9917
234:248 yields 0.9943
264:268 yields 0.8286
